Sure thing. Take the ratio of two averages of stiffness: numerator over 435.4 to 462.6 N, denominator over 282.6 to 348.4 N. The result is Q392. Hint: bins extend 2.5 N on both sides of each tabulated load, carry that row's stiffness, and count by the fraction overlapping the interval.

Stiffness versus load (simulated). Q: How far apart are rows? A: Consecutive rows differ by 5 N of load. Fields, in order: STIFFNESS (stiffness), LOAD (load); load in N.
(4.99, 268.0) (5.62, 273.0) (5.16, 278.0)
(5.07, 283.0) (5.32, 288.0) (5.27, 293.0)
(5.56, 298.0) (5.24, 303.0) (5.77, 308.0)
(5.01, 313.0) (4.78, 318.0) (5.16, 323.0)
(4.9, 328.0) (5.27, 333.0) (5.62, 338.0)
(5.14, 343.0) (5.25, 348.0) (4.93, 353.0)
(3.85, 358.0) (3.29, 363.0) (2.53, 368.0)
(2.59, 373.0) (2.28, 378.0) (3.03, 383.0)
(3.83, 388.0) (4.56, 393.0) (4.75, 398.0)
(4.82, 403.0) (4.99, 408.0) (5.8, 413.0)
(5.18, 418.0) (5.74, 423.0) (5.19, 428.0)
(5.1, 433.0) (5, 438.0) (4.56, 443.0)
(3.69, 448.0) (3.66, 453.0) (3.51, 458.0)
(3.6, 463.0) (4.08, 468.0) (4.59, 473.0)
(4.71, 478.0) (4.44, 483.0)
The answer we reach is 0.77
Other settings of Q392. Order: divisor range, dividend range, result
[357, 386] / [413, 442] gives 1.81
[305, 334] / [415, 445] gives 1.00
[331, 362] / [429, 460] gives 0.88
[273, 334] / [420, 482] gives 0.85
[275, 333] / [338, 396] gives 0.74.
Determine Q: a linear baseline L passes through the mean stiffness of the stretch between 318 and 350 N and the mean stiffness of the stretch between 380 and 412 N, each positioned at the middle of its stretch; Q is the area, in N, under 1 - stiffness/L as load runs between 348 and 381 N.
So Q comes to 9.8 N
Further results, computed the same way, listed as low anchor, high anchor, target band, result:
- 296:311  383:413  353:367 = 3.5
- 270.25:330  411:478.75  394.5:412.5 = -0.6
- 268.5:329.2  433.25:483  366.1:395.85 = 9.7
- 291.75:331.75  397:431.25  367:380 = 6.9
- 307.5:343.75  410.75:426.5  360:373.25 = 6.1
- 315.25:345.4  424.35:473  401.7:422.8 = -3.3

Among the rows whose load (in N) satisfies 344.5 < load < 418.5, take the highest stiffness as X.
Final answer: 5.8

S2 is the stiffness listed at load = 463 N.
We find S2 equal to 3.6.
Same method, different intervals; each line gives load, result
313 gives 5.01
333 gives 5.27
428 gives 5.19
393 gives 4.56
